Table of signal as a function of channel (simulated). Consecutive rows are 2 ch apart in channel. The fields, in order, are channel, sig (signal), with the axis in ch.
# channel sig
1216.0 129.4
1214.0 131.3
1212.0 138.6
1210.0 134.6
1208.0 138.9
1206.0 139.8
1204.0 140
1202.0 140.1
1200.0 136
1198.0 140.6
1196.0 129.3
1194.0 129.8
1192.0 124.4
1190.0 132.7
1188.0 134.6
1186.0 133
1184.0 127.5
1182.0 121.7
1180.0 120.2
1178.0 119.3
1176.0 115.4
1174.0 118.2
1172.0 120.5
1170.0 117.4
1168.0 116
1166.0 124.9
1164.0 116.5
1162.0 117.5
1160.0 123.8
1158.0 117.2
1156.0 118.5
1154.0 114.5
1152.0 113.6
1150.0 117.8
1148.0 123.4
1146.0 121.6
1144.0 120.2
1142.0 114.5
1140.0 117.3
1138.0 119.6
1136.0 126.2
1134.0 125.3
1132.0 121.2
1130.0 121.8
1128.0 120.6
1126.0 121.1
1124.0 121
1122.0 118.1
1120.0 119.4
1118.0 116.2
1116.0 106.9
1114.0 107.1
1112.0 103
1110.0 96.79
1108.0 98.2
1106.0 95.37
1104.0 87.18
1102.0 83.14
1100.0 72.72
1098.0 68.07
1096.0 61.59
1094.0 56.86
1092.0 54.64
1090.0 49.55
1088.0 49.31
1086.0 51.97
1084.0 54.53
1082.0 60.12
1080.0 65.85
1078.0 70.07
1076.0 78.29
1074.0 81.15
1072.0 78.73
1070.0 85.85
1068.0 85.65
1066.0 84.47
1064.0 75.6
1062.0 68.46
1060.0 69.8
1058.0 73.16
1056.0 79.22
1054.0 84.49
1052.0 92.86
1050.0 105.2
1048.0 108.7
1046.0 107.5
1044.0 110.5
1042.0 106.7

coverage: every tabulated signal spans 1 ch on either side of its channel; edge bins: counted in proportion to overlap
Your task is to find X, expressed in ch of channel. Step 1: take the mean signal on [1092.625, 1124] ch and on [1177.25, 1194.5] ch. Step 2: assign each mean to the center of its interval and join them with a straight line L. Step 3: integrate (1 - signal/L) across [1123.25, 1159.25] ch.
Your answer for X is -4.18 ch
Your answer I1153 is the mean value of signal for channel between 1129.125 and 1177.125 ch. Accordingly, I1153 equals 119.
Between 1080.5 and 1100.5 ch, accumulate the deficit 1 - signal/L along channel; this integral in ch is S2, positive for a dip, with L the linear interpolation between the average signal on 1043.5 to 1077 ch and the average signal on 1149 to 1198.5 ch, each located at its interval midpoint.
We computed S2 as 7.9 ch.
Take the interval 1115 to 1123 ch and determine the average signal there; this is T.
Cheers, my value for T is 115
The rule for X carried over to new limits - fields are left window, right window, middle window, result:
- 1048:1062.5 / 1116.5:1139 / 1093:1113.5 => 4.9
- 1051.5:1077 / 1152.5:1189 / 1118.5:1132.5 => -2.3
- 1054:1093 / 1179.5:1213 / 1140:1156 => -1.4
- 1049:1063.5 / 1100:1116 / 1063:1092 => 6.0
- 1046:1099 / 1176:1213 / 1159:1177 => 0.0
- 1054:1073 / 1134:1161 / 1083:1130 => 5.9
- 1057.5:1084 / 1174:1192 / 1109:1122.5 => -2.1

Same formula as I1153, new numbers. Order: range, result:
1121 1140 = 121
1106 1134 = 113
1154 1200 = 124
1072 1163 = 97.6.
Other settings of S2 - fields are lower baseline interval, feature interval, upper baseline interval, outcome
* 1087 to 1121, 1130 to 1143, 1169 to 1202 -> -2.6 ch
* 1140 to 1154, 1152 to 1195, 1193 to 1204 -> 1.8 ch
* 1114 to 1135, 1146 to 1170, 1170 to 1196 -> 0.7 ch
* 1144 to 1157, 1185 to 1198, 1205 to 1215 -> 0.0 ch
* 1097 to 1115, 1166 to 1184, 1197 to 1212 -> 0.7 ch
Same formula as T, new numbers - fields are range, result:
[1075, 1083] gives 68.6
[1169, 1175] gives 119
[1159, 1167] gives 121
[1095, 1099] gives 64.8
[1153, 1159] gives 117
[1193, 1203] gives 135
